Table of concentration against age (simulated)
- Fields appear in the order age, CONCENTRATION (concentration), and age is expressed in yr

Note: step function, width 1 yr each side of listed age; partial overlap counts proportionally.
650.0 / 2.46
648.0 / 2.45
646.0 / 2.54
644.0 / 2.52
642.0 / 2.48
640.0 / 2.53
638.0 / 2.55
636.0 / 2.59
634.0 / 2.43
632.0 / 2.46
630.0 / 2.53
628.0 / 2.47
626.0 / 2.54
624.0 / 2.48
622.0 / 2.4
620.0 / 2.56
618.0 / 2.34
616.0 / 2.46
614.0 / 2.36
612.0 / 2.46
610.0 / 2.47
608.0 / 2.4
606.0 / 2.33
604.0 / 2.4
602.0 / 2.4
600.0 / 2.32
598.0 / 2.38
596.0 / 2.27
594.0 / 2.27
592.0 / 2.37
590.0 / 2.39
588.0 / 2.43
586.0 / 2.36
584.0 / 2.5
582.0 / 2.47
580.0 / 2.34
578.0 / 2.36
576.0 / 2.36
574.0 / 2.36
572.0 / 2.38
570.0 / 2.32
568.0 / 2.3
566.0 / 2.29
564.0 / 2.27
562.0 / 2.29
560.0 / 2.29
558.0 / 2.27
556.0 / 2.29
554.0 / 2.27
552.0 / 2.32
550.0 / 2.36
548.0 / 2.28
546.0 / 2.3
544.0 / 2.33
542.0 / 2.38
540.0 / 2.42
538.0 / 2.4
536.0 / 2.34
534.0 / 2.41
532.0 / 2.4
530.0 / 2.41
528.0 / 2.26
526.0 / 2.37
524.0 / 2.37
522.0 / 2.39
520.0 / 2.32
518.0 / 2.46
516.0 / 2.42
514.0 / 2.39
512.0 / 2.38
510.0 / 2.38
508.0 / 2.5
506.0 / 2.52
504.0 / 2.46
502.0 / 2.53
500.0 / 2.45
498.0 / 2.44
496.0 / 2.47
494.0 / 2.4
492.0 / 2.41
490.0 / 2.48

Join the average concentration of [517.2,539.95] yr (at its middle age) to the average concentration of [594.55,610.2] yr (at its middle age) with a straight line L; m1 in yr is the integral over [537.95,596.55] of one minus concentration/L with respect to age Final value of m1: 0.71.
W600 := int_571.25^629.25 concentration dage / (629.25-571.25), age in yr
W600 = 2.4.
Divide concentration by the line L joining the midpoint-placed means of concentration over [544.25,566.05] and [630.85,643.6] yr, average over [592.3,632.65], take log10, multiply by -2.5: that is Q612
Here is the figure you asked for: 0.01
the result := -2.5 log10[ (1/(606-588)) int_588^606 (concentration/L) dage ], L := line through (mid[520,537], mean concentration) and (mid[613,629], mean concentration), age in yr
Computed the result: 0.03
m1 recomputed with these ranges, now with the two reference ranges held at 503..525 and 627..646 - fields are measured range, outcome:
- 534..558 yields 1.0 yr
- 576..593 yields 0.5 yr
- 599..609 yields 0.5 yr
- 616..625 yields 0.2 yr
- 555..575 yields 1.2 yr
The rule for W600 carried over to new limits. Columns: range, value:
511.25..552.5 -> 2.37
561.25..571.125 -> 2.3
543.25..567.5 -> 2.3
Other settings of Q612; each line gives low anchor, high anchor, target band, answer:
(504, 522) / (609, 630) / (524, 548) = 0.03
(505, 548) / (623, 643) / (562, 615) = 0.04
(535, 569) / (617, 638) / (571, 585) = -0.01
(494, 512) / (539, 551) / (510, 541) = 0.01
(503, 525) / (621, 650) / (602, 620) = 0.03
